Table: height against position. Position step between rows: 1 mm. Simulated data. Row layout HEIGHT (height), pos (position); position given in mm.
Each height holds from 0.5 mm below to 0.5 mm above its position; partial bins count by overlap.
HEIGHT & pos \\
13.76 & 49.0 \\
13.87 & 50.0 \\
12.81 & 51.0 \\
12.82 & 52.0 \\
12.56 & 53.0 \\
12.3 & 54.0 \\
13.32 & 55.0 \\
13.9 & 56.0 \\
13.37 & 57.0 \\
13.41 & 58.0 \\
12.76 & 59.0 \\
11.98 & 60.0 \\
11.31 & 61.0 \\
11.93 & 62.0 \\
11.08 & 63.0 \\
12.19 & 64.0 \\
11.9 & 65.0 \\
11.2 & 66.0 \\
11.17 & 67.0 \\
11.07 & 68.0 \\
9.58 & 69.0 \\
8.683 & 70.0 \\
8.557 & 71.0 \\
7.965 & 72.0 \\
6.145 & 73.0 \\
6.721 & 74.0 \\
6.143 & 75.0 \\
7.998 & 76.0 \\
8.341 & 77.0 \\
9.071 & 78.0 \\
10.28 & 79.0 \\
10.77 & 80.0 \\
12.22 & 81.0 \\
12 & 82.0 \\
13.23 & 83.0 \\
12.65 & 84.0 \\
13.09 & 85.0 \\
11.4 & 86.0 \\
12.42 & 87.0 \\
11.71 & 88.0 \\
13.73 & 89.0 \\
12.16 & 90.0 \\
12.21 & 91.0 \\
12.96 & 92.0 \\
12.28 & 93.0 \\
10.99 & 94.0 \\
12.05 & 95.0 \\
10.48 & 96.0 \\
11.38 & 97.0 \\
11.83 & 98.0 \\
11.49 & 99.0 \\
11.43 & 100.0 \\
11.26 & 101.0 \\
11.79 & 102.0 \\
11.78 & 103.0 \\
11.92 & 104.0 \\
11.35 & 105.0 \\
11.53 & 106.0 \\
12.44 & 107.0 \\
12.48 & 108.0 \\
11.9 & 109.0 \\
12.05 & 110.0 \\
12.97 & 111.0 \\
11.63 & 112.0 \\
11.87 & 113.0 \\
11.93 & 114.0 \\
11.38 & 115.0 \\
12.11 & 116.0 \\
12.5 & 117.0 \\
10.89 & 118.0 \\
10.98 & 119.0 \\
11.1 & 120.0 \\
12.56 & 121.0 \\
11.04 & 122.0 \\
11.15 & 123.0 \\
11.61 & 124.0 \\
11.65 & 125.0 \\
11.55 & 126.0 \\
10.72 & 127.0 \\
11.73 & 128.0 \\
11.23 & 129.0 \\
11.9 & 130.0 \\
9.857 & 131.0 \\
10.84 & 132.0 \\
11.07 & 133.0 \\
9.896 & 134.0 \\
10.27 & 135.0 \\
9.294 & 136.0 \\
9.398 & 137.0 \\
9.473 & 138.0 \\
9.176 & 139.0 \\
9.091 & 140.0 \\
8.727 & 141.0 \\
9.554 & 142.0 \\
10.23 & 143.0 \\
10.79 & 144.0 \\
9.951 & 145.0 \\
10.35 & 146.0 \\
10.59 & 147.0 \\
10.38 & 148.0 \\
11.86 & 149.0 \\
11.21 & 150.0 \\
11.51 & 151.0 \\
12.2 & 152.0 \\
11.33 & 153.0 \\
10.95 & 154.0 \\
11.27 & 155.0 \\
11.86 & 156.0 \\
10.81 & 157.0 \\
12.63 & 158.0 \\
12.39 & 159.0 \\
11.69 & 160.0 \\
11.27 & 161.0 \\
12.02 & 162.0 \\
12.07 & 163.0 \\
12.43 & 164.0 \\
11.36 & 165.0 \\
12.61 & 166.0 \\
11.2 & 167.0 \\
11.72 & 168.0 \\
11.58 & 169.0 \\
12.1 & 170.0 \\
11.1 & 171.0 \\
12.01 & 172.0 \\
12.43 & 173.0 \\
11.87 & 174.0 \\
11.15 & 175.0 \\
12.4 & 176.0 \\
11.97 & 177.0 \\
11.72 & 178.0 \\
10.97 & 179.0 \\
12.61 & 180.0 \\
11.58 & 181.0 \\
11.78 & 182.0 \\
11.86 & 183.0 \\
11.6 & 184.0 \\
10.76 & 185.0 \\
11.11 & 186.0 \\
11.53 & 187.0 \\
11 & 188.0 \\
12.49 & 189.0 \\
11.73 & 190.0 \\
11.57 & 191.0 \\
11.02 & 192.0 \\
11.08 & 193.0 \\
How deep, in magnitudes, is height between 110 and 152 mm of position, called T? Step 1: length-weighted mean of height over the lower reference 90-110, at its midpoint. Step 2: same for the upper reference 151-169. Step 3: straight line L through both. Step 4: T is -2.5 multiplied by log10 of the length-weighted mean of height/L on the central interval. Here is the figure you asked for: 0.08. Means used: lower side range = 11.8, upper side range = 11.7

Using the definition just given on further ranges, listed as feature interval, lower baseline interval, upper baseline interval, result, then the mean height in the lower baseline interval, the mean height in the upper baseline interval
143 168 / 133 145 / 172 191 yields -0.09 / 9.7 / 11.7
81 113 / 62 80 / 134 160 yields -0.22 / 9.41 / 10.6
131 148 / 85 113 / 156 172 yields 0.19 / 11.9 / 11.8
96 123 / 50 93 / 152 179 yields -0.02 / 11.3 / 11.8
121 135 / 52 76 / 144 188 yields 0.02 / 10.8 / 11.6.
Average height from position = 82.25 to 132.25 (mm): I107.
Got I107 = 11.8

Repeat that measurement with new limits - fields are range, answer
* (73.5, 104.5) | 11.2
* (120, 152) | 10.6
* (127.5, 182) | 11.1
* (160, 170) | 11.8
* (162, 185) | 11.8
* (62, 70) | 11.1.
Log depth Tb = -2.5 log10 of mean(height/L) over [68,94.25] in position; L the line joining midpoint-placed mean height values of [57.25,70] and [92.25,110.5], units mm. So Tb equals 0.109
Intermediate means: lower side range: 11.6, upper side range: 11.7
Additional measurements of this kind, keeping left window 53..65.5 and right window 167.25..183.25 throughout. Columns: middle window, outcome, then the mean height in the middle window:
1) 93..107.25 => 0.06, 11.6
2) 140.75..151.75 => 0.14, 10.5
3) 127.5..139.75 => 0.17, 10.3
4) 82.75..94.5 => -0.01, 12.4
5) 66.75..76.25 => 0.43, 8.34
